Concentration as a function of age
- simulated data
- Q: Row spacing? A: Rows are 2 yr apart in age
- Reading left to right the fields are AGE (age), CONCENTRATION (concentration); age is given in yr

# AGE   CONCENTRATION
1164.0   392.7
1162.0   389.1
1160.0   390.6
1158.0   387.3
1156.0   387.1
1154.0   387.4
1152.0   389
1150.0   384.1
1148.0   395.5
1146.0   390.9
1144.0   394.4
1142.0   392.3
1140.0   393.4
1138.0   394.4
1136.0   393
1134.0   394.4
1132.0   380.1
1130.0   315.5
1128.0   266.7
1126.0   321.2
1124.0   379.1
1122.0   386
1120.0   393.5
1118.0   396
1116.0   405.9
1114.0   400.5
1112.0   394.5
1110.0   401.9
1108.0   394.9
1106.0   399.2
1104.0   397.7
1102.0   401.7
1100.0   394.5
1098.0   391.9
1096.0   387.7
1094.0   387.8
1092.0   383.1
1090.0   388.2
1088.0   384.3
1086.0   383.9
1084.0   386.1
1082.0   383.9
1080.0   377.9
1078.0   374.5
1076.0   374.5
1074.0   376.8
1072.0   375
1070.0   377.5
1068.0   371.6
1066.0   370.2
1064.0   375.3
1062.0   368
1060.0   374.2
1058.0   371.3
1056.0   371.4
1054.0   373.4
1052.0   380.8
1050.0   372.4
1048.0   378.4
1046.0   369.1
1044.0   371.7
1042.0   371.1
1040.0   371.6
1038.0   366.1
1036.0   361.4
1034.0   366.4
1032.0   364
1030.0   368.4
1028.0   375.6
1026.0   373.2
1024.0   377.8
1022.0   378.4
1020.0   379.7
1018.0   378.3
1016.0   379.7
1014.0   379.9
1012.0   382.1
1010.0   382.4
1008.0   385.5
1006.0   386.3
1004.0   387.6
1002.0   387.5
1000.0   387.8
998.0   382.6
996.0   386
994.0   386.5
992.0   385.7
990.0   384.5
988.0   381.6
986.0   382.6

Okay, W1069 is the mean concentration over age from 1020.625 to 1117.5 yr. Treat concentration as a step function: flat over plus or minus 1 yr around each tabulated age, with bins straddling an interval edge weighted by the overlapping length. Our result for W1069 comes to 380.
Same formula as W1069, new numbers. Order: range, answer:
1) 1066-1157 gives 383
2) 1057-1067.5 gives 372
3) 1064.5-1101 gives 382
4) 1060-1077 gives 374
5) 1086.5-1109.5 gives 392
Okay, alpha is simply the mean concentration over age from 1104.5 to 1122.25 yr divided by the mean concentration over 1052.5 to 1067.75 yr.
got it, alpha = 1.07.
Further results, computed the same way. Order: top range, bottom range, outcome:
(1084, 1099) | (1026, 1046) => 1.05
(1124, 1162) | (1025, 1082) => 1.01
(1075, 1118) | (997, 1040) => 1.03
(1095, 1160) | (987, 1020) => 1.00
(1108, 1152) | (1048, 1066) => 1.02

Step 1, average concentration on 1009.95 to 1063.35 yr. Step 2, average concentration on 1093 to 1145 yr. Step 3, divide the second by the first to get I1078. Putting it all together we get 1.0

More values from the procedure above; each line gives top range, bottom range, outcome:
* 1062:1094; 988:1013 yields 0.98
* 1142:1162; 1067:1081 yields 1.04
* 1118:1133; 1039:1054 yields 0.94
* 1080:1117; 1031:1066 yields 1.06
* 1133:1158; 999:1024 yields 1.02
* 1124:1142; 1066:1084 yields 0.96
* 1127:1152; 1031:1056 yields 1.01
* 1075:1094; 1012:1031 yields 1.01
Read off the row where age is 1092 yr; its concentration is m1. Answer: 383.1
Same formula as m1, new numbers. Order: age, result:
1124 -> 379.1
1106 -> 399.2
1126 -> 321.2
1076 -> 374.5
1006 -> 386.3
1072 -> 375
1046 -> 369.1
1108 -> 394.9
